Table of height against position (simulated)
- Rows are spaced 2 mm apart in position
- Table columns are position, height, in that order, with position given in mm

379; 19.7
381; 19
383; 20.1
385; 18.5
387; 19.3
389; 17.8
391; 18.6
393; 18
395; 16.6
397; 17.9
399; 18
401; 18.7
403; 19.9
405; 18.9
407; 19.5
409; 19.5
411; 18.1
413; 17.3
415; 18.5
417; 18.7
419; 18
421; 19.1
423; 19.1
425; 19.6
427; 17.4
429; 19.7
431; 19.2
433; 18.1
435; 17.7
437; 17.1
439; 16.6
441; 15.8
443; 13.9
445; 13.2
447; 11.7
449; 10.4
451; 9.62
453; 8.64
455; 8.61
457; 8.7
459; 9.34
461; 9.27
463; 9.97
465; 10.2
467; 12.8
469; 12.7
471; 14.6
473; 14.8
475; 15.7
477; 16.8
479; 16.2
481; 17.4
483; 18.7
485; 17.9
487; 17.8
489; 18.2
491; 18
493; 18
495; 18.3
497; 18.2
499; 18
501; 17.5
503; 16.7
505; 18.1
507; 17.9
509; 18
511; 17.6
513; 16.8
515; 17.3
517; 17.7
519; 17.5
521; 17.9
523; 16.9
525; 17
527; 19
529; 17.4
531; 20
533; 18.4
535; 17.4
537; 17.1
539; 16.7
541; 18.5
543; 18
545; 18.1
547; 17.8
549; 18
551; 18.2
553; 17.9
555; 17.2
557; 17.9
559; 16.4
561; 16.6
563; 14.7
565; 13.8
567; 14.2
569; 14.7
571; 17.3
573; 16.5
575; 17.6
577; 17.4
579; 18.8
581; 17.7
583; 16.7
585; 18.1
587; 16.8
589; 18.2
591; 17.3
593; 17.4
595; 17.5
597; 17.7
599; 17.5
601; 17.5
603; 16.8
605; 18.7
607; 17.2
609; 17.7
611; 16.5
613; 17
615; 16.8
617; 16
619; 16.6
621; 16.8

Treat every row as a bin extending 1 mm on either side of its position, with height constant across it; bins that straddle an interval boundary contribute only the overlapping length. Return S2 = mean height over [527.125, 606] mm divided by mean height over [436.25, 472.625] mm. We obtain 1.5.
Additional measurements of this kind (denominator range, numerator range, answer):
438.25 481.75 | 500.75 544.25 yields 1.41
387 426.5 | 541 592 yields 0.92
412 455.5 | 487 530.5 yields 1.12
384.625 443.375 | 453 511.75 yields 0.84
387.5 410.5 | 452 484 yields 0.69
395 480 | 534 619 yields 1.11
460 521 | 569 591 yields 1.06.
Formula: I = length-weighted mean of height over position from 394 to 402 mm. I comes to 17.8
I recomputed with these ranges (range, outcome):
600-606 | 17.7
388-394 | 18.1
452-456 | 8.62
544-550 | 18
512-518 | 17.3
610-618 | 16.6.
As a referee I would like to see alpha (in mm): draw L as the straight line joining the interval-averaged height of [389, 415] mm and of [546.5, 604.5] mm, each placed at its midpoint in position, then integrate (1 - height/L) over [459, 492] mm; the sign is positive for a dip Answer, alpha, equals 5.4 mm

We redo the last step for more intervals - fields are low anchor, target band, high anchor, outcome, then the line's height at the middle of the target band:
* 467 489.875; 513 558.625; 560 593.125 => -3.5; 16.5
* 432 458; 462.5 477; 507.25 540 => 1.2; 14.5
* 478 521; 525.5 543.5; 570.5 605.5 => -0.4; 17.6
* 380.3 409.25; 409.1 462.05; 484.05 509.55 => 9.2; 18.4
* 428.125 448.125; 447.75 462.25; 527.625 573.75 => 6.3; 16.4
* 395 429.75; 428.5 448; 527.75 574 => 2.3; 18.3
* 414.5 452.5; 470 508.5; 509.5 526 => -0.6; 17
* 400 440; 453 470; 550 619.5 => 7.5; 18.1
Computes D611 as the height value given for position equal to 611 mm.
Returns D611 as 16.5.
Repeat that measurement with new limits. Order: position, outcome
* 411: 18.1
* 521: 17.9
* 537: 17.1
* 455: 8.61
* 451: 9.62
